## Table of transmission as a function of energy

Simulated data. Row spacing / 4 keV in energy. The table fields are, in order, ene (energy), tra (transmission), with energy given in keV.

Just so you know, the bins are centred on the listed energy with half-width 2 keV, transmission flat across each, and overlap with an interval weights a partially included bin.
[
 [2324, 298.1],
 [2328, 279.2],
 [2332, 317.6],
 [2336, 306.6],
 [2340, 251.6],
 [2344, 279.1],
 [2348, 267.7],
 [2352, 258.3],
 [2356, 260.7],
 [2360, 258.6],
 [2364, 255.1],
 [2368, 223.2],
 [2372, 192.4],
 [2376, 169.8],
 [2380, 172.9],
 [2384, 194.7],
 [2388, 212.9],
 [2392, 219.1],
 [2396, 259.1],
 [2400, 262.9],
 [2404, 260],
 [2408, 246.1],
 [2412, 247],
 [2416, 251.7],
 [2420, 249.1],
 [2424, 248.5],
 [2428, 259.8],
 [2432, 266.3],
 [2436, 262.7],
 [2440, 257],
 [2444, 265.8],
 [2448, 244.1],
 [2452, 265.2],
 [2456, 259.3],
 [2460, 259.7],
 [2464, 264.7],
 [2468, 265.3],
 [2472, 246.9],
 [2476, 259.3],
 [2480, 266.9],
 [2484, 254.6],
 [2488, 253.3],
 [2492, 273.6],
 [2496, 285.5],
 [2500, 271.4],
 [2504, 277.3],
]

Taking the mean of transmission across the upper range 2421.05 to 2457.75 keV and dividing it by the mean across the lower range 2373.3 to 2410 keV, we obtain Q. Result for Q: 1.17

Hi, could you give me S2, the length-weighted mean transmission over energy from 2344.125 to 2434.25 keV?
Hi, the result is 239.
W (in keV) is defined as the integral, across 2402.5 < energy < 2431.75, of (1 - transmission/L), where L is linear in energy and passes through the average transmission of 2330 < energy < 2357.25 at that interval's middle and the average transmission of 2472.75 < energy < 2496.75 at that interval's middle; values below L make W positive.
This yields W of 1.9 keV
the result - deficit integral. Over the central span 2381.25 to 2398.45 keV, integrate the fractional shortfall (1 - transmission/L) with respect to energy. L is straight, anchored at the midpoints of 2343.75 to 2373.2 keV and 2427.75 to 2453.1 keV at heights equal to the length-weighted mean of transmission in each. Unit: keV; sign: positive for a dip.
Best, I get 2.2 keV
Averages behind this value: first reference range 249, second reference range 260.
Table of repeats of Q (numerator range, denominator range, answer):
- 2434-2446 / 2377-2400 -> 1.22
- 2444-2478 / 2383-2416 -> 1.08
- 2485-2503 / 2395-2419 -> 1.06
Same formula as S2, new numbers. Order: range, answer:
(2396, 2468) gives 257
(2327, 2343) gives 289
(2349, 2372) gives 247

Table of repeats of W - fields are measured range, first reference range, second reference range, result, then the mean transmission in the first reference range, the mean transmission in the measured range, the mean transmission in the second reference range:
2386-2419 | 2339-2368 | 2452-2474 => 1.8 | 259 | 245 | 260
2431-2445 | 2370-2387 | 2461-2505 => -2.0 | 184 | 263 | 265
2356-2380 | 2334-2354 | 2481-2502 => 4.6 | 273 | 219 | 268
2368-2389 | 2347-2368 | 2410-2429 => 5.3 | 256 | 191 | 251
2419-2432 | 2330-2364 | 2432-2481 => 0.4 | 274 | 255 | 260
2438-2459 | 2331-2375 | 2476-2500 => 0.4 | 258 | 258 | 267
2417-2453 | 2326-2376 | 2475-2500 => 0.8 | 259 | 257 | 266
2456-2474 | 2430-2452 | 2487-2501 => 0.4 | 260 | 259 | 272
